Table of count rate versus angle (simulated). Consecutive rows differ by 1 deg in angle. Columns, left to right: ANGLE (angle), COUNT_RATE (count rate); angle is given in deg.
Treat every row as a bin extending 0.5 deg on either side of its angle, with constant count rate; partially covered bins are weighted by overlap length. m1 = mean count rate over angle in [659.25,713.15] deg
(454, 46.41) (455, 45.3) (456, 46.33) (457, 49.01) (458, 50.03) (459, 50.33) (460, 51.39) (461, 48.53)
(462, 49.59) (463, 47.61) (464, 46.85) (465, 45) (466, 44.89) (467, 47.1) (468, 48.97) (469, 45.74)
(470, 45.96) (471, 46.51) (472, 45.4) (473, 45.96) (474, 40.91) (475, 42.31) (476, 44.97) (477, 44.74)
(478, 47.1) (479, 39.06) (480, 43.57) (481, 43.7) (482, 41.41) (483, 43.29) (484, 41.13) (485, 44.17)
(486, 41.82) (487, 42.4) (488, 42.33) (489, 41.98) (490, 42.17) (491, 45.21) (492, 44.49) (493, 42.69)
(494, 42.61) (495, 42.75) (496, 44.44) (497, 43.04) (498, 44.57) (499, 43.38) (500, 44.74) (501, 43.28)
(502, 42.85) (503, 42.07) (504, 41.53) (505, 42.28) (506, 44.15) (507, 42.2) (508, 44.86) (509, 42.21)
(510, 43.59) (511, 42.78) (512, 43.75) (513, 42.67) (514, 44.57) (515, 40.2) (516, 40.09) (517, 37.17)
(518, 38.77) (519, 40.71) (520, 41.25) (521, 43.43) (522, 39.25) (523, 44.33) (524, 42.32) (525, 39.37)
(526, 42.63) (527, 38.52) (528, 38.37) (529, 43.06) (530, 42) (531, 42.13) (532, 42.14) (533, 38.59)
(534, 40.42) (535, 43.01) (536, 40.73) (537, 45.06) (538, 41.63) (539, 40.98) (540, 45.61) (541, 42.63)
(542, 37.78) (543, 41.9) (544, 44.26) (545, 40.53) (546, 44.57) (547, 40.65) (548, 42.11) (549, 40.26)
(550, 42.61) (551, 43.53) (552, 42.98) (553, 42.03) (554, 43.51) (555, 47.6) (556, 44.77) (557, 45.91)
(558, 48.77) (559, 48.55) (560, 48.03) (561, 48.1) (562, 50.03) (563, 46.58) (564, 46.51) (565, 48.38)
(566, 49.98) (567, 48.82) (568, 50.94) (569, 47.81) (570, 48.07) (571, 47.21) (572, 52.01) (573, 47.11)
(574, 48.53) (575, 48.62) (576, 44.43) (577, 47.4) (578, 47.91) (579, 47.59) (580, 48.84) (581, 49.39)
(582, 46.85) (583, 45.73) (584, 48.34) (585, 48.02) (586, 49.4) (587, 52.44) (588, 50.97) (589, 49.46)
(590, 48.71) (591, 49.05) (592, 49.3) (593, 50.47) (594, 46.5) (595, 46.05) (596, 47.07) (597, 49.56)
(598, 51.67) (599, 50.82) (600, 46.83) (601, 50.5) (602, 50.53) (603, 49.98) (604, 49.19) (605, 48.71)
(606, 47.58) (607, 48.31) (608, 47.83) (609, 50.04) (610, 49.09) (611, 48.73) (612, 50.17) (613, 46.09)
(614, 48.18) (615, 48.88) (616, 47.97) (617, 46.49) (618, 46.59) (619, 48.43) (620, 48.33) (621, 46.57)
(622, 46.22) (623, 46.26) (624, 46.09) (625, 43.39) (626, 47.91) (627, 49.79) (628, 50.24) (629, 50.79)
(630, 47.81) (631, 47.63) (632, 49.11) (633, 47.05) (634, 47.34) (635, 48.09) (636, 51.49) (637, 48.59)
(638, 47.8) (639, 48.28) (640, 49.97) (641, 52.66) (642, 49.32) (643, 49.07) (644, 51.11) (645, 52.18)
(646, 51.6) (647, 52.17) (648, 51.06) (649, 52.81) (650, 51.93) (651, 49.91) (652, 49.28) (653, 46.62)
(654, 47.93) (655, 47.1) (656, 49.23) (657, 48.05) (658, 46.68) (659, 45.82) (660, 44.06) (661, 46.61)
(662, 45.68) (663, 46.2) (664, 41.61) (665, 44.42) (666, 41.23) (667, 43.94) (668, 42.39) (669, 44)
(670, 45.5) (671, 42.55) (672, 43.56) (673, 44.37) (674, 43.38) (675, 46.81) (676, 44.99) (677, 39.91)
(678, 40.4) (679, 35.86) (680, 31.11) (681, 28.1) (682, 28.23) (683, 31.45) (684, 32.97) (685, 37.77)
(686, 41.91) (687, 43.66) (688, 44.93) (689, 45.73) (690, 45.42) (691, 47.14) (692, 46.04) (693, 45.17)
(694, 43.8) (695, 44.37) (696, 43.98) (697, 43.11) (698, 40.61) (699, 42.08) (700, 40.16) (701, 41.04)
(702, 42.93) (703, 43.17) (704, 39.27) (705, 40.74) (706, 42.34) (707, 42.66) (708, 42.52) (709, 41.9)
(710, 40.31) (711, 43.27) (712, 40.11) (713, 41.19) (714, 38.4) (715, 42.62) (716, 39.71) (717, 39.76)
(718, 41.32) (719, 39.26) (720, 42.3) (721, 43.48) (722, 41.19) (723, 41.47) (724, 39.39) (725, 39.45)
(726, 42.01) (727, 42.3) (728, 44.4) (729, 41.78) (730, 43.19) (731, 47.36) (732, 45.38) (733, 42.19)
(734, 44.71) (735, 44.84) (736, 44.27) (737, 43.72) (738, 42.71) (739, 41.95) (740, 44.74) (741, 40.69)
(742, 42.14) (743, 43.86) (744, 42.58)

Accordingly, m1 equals 41.8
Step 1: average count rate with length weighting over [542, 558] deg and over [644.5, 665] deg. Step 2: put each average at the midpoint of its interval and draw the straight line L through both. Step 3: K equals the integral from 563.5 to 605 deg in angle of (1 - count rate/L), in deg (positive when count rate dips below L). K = -3.61 deg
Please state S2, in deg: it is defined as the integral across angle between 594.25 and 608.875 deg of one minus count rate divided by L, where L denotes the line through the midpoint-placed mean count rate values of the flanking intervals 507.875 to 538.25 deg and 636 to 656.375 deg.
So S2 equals -0.6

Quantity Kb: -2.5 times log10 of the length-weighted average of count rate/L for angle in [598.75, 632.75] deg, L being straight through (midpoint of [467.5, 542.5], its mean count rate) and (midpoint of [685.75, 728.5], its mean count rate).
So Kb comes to -0.14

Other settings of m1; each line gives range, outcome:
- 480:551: 42.2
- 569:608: 48.6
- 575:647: 48.6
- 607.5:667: 48.1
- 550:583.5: 47.3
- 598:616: 49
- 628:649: 49.7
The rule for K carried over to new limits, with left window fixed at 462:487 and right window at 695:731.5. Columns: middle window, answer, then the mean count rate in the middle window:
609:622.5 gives -1.58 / 47.9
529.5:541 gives 0.47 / 42.1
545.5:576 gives -2.04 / 46.5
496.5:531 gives 1.60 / 42.1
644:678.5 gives -3.27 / 46.4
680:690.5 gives 1.09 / 37.7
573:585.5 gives -1.24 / 47.6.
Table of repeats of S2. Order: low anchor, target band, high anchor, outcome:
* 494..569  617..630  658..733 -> -1.54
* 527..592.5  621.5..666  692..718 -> -4.91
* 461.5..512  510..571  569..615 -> 3.86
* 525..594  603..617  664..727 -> -1.43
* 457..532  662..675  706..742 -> -0.39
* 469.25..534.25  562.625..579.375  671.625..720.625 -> -2.43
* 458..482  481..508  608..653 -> 1.95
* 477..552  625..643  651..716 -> -2.74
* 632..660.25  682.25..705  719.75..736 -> 1.79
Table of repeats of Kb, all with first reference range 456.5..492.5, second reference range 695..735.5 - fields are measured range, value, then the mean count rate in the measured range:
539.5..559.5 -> 0.016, 43.5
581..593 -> -0.125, 49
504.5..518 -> 0.061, 42.2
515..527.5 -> 0.100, 40.6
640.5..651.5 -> -0.193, 51.3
